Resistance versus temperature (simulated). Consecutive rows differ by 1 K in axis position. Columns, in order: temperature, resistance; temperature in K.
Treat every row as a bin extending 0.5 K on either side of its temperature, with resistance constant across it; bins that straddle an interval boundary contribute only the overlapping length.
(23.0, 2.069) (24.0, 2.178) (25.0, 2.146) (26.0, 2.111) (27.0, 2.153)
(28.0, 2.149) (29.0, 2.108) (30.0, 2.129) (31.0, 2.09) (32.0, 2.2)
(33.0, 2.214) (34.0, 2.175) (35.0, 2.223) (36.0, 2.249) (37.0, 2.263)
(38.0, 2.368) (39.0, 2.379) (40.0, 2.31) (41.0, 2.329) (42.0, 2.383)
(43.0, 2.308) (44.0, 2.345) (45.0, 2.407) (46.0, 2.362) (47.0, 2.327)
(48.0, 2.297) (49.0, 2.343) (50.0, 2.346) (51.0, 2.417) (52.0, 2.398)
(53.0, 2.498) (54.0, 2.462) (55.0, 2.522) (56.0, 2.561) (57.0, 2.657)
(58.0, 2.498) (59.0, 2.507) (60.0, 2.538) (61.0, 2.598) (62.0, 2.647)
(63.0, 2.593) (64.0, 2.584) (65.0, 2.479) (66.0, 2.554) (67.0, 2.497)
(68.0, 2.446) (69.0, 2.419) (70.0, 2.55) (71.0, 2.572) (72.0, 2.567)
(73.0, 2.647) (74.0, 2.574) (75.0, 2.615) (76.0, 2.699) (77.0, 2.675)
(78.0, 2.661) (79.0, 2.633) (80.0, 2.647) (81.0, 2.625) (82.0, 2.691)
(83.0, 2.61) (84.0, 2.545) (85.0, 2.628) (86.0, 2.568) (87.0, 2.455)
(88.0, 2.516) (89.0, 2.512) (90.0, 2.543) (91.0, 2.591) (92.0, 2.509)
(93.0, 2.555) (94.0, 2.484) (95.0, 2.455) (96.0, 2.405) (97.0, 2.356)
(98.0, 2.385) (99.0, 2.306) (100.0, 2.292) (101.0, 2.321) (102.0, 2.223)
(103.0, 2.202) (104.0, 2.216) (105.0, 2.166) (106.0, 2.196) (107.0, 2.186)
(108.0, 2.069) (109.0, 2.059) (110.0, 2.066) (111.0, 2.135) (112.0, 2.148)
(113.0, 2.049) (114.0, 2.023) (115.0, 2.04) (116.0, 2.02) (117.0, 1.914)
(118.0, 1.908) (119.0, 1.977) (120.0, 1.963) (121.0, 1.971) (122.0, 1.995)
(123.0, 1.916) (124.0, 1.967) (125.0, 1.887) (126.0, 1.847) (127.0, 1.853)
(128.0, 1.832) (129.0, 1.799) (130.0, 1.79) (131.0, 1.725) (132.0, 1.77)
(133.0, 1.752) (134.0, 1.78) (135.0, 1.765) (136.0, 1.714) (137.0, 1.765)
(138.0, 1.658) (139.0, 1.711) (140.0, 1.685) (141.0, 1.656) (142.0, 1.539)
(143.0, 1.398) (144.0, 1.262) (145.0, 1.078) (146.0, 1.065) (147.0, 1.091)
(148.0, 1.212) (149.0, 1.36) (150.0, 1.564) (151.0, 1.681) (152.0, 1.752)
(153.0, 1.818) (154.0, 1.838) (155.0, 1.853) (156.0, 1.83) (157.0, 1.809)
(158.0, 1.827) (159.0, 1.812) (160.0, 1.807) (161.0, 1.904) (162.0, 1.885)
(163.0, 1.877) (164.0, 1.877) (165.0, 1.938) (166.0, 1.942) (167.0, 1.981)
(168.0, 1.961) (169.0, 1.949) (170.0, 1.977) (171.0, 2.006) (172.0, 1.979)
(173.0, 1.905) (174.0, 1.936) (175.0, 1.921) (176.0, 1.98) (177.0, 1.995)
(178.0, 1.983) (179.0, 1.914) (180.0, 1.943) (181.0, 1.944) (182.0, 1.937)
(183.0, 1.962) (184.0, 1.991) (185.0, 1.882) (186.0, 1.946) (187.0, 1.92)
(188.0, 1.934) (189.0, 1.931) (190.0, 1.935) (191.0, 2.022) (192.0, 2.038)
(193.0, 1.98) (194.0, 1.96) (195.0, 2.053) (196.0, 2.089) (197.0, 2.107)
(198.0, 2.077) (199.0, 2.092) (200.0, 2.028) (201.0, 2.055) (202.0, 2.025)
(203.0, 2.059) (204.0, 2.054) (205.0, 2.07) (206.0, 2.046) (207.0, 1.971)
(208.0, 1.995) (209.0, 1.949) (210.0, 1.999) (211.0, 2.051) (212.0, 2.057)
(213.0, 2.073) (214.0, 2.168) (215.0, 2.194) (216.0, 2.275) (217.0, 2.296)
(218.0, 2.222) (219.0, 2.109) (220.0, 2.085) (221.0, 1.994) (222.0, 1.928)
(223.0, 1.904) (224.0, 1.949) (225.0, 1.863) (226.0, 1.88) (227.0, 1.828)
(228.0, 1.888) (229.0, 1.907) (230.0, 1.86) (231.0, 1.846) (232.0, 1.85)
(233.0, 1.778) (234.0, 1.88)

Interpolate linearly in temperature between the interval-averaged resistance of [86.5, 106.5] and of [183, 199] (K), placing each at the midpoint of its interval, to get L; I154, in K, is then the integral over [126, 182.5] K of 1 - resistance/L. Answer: 10.0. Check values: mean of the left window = 2.38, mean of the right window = 1.99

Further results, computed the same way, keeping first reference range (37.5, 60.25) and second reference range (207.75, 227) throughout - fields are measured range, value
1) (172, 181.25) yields 0.81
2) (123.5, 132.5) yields 1.65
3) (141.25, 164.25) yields 6.03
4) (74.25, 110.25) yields -1.82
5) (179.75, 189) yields 0.78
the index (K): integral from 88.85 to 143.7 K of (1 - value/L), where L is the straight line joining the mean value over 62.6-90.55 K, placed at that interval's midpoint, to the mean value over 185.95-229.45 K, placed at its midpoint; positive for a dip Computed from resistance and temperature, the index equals 8.7 K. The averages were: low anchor 2.58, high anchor 2.02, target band 2.03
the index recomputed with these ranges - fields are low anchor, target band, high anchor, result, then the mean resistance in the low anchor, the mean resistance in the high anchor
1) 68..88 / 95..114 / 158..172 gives 1.4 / 2.59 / 1.92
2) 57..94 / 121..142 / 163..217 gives 4.6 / 2.57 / 2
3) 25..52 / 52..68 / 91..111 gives -1.8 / 2.27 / 2.29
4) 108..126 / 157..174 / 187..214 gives 0.9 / 2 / 2.03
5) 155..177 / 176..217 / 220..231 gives -2.4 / 1.91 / 1.91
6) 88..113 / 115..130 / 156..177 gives 1.8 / 2.31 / 1.91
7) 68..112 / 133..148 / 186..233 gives 5.0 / 2.44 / 2.01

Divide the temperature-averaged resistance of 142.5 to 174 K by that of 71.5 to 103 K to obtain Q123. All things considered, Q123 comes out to 0.68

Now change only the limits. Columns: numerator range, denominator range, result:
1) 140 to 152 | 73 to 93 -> 0.53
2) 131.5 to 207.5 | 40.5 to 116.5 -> 0.76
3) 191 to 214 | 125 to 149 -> 1.28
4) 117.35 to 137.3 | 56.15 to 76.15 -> 0.72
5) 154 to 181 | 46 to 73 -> 0.77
